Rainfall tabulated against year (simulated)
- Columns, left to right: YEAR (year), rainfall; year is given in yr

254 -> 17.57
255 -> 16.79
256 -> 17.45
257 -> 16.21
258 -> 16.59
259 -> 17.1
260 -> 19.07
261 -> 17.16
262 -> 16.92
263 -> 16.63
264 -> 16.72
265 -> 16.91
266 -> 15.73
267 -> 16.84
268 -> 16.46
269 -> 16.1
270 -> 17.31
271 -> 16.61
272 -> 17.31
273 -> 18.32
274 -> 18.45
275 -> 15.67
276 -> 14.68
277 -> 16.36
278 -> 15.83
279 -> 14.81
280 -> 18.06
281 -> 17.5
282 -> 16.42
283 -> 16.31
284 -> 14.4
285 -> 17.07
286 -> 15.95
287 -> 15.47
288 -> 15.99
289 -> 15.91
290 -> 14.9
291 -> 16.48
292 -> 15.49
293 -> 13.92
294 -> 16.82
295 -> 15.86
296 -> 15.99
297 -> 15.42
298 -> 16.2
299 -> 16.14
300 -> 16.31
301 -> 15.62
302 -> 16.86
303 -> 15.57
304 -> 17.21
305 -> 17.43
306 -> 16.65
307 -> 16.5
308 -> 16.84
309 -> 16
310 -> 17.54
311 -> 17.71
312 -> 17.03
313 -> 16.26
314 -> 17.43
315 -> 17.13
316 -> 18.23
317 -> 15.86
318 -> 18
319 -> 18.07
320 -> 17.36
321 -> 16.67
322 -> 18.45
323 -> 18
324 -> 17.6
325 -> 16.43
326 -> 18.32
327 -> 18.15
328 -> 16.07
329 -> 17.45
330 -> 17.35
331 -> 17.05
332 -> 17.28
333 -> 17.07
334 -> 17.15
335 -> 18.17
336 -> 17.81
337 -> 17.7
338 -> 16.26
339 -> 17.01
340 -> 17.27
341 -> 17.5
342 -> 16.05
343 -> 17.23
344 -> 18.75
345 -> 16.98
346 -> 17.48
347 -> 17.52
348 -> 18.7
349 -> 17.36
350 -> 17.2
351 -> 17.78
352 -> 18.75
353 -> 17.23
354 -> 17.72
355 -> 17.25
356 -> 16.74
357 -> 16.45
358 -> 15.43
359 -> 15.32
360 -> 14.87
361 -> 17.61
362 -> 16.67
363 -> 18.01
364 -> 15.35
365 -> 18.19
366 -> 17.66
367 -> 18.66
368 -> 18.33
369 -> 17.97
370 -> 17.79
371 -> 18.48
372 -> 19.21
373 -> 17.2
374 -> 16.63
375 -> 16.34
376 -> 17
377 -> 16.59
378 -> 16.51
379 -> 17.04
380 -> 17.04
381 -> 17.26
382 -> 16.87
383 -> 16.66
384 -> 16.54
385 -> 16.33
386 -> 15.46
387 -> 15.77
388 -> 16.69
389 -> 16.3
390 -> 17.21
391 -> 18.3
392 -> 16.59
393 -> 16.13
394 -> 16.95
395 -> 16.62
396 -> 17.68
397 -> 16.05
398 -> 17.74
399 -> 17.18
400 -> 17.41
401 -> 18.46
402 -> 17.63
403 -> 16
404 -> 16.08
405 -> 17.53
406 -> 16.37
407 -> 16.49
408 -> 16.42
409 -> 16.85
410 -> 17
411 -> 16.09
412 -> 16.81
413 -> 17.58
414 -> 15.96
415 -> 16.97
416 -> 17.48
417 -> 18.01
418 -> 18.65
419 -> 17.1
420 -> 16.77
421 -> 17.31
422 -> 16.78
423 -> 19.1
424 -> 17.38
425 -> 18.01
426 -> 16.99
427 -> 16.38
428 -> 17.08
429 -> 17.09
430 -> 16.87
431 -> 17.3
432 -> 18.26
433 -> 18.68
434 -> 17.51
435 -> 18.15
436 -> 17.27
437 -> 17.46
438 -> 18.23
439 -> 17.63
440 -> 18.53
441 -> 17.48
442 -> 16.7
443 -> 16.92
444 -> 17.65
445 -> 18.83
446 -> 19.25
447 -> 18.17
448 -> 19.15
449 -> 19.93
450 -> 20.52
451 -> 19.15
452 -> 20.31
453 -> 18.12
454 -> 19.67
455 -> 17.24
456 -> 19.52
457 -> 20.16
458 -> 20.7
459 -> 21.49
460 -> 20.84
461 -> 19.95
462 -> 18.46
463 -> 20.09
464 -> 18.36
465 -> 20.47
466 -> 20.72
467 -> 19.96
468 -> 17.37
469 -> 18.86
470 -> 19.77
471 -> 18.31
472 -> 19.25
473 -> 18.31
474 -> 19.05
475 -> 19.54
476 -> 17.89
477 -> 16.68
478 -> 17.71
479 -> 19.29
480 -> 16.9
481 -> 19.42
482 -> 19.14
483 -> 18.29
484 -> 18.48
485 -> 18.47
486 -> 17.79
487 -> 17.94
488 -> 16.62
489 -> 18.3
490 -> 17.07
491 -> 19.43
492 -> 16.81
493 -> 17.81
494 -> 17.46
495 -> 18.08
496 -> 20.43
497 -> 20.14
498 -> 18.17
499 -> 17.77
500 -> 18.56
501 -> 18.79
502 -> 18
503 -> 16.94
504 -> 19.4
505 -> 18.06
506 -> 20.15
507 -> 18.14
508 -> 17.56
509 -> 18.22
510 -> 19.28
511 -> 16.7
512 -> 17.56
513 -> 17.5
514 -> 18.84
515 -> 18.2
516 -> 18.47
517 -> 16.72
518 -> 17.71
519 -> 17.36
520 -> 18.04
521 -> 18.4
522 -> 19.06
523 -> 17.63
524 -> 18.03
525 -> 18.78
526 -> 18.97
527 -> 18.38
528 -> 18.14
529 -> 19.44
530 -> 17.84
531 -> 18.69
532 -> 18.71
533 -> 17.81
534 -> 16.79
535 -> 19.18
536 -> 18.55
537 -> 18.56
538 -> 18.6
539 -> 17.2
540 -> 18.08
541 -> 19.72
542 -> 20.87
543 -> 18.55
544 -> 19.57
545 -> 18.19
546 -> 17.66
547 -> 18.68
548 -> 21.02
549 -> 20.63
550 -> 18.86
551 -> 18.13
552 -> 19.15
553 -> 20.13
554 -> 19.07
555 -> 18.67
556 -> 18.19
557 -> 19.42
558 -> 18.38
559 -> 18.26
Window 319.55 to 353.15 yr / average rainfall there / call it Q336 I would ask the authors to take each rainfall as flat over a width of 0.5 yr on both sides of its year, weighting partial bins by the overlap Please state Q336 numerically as 17.4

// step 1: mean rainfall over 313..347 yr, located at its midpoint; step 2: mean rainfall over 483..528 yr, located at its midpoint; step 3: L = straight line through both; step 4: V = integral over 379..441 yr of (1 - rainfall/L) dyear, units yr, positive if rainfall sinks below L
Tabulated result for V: 2.1 yr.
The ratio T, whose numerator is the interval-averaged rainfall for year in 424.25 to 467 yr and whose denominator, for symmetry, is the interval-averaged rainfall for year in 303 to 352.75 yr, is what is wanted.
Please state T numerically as 1.07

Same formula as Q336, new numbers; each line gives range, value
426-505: 18.5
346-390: 17.1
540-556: 19.2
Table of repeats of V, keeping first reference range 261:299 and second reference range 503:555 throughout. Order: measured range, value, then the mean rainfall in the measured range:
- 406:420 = 0.38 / 17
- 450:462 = -1.25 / 19.7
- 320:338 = -0.76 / 17.4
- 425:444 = 0.19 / 17.5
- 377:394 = 0.54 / 16.7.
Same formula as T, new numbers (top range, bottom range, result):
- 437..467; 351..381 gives 1.11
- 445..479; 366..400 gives 1.13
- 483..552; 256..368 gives 1.09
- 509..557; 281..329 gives 1.11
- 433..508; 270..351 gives 1.11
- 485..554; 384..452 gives 1.06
